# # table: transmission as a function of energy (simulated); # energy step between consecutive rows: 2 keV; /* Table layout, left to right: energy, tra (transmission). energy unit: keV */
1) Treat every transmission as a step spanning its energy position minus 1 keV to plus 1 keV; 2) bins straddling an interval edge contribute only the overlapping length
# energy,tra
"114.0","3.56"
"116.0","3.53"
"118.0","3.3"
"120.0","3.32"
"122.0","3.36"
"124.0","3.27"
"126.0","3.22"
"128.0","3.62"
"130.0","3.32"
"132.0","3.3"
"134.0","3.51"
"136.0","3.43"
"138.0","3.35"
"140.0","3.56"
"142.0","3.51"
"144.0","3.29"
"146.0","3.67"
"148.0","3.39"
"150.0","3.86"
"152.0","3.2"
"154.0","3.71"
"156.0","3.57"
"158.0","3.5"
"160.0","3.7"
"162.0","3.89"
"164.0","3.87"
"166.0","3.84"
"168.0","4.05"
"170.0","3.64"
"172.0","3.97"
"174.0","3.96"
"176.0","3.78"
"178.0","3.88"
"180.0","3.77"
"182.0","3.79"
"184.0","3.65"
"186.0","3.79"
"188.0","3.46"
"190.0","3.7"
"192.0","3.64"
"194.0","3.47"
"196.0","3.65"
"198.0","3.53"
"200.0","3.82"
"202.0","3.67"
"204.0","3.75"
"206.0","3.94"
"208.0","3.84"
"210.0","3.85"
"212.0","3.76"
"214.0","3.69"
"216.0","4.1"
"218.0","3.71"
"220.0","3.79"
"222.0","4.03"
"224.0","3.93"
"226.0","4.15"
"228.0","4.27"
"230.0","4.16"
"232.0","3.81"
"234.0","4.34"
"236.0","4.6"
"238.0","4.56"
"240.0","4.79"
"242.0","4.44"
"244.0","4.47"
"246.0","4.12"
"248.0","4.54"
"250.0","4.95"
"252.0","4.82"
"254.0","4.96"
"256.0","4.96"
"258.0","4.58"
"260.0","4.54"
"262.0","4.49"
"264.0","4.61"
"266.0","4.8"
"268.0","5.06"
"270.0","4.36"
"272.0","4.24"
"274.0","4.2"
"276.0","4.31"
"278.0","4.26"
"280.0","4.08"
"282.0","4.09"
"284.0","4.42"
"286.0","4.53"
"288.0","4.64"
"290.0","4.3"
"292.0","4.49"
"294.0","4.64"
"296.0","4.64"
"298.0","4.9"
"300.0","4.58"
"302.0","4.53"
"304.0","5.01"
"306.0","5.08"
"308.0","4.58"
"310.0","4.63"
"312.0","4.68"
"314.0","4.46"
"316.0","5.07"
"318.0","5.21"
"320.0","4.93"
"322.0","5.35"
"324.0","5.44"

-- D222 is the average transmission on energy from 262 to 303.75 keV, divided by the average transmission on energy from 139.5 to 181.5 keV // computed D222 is 1.21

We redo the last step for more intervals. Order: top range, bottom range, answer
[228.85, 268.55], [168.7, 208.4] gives 1.22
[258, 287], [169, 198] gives 1.19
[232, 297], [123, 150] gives 1.31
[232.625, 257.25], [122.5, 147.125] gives 1.35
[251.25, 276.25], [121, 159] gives 1.34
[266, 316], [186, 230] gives 1.19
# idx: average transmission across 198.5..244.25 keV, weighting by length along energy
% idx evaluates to 4.05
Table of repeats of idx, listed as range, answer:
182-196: 3.63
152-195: 3.73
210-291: 4.36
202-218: 3.83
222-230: 4.11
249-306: 4.58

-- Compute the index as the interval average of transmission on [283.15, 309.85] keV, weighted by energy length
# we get 4.64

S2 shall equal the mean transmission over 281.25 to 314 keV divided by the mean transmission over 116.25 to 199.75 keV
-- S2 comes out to 1.28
